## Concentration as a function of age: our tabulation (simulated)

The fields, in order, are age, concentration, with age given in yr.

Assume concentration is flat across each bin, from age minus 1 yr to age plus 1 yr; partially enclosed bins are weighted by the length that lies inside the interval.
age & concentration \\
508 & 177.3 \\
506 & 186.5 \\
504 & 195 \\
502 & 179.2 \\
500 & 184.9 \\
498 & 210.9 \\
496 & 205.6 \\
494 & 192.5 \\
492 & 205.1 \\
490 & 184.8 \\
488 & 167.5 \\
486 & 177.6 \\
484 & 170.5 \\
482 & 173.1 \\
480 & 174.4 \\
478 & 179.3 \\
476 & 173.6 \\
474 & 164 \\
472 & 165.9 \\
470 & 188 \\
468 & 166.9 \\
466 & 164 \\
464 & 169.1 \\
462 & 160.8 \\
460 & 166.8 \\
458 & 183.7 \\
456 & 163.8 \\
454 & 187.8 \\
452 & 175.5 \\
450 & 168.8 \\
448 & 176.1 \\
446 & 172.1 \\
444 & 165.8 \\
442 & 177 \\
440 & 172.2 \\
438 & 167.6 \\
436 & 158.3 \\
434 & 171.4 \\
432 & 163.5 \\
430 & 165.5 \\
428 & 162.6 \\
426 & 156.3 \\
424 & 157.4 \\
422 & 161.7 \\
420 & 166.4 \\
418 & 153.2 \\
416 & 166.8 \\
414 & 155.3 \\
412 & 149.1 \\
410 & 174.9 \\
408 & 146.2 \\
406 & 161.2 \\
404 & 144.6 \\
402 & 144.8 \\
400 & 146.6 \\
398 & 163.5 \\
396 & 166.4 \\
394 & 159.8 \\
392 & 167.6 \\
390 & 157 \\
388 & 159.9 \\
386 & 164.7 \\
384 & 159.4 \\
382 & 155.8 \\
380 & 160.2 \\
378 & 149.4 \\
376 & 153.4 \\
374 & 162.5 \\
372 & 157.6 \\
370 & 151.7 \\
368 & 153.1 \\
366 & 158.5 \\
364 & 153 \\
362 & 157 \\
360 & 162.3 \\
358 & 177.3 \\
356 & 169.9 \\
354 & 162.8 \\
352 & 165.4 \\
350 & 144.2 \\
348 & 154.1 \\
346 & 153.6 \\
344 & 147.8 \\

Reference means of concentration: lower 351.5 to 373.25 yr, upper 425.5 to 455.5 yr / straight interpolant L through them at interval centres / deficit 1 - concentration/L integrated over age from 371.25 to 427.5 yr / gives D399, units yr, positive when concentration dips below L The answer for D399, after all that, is 2.3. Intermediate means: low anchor 161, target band 158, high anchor 169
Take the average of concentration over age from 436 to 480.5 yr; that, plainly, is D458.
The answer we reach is 172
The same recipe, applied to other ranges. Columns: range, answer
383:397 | 162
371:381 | 157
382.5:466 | 164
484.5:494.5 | 184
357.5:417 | 158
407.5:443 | 163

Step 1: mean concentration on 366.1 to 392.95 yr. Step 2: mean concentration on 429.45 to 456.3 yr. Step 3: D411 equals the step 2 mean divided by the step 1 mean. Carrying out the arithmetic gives 1.08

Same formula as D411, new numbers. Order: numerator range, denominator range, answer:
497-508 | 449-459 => 1.08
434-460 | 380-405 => 1.09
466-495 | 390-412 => 1.13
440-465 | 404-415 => 1.10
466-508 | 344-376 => 1.15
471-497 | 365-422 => 1.14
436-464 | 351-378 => 1.07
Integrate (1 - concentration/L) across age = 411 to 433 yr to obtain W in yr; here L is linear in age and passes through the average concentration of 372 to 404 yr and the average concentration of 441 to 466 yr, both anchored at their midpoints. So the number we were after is 0.70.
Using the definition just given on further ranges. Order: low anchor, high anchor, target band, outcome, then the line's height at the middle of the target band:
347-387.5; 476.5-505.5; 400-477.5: 4.0 yr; 174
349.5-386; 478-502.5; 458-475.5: 1.1 yr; 180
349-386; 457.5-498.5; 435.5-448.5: 0.1 yr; 172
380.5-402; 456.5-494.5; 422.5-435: 0.3 yr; 166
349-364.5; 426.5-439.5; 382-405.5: 0.8 yr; 163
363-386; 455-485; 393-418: 0.7 yr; 161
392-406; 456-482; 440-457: -0.7 yr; 167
